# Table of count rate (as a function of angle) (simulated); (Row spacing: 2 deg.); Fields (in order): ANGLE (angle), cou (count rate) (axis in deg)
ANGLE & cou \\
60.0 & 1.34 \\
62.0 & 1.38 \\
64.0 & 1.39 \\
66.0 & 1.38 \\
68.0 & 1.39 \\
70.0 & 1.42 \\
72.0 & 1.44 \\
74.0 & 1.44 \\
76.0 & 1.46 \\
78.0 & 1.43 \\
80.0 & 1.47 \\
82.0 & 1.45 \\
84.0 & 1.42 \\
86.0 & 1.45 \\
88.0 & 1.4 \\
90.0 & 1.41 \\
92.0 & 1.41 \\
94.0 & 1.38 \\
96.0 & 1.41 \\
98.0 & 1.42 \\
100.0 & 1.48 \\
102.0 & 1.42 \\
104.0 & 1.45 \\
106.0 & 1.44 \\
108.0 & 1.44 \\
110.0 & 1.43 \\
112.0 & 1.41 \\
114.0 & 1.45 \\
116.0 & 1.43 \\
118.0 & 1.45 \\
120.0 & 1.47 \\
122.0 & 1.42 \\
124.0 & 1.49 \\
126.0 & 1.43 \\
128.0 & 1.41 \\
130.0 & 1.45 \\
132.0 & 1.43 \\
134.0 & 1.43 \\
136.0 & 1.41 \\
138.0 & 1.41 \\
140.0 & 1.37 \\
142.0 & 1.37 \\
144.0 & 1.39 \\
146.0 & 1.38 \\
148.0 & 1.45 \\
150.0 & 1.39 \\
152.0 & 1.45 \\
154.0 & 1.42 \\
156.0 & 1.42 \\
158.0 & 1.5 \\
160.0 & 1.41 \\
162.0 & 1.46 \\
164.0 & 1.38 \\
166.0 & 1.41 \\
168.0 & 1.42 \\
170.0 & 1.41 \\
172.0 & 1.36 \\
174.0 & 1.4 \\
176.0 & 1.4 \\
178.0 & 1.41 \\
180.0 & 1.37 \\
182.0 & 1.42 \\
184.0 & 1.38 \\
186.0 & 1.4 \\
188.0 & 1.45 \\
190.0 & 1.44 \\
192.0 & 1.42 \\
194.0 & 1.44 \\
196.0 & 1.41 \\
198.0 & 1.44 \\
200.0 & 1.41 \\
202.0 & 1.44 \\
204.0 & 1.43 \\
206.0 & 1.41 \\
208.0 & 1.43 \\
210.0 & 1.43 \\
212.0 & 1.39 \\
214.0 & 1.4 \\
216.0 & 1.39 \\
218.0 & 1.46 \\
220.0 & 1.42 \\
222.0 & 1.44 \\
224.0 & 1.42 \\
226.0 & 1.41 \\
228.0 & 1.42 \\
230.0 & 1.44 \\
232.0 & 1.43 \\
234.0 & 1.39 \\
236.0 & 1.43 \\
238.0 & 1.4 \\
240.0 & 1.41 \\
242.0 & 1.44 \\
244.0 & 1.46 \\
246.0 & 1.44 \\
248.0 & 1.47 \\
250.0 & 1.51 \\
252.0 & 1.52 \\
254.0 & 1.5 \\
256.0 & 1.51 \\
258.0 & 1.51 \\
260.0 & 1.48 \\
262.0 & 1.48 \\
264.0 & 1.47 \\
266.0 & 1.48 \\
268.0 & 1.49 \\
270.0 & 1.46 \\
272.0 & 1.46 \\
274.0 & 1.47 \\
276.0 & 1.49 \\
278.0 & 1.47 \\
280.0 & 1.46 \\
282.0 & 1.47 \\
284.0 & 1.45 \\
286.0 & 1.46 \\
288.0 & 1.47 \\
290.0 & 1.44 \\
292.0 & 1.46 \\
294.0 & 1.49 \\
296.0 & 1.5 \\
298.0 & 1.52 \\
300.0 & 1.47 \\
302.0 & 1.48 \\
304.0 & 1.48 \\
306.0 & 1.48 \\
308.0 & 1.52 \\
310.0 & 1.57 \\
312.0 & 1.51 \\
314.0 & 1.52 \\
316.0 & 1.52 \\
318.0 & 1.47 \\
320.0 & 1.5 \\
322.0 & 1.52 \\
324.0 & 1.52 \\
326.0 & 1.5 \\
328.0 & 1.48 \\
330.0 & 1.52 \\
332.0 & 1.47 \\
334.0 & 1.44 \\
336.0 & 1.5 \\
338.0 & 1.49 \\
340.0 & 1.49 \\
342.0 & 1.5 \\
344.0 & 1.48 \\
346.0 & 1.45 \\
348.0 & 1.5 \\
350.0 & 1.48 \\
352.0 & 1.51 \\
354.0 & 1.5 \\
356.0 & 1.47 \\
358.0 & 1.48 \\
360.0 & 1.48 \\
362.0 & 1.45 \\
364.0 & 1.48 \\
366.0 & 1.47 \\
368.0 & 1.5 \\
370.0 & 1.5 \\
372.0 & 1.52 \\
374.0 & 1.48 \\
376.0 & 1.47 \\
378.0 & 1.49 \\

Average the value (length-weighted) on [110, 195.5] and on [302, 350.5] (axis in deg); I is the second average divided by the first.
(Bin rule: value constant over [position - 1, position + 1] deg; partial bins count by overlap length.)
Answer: 1.1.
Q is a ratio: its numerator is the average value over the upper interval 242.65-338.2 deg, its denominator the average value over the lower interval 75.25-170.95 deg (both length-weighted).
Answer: 1.0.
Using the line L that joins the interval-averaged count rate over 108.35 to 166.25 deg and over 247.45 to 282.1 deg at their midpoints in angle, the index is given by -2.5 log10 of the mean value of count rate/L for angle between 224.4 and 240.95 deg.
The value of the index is 0.04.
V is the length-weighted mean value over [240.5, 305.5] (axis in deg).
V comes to 1.48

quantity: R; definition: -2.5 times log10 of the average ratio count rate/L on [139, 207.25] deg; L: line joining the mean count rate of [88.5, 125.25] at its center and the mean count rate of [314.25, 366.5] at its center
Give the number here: 0.027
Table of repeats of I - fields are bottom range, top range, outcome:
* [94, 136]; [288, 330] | 1.04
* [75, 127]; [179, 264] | 1.00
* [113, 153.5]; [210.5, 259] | 1.01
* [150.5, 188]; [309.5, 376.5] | 1.06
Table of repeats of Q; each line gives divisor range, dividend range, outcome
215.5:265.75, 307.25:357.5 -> 1.03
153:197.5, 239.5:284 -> 1.04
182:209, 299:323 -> 1.06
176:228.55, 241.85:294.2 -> 1.04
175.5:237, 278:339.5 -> 1.05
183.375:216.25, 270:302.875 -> 1.04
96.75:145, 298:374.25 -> 1.04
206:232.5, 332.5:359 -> 1.04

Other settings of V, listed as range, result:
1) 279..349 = 1.49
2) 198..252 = 1.43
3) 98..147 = 1.43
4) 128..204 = 1.41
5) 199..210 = 1.42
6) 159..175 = 1.41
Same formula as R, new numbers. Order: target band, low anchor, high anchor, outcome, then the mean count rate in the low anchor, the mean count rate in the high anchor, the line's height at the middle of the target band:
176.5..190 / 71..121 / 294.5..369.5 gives 0.037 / 1.43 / 1.49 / 1.46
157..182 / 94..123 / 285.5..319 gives 0.032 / 1.44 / 1.49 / 1.45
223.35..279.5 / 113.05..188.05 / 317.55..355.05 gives -0.001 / 1.42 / 1.49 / 1.46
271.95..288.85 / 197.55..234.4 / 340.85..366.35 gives -0.013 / 1.42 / 1.48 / 1.45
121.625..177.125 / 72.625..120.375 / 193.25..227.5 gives 0.009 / 1.43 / 1.42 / 1.43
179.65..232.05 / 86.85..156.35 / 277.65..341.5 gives 0.025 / 1.42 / 1.49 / 1.45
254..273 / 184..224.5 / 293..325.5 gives -0.011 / 1.42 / 1.5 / 1.47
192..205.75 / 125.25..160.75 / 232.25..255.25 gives 0.007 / 1.42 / 1.45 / 1.44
